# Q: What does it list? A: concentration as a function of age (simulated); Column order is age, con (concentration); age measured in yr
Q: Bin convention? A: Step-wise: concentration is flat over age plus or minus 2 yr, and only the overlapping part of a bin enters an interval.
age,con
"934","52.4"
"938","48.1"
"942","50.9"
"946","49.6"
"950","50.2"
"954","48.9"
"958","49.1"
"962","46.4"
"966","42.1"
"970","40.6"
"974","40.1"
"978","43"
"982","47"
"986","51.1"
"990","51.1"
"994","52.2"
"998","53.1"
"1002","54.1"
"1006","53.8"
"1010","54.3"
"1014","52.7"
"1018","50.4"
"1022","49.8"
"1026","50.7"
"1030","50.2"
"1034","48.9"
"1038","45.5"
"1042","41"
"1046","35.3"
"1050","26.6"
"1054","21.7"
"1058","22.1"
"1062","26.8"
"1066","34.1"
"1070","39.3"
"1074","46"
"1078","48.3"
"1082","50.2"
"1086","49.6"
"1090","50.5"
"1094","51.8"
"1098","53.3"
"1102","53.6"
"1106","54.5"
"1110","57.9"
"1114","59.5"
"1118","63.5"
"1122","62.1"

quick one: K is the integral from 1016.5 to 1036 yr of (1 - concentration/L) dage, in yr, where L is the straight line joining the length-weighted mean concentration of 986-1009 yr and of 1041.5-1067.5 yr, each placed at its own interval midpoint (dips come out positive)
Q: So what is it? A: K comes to -4.5 yr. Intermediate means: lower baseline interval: 52.8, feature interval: 50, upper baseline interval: 28.9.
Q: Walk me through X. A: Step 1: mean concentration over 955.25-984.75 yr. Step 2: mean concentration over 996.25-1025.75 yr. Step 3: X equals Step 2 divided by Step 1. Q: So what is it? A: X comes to 1.18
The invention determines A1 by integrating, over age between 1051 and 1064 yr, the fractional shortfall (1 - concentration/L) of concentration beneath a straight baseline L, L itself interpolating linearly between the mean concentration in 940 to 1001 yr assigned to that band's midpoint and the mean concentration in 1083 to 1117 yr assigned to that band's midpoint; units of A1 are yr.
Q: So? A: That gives 7.1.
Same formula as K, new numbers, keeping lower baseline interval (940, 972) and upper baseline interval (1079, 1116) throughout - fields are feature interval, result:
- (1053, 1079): 9.03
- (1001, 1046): 0.62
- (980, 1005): -1.40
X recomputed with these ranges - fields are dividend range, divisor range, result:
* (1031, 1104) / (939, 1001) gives 0.87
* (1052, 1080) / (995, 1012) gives 0.63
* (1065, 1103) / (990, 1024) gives 0.91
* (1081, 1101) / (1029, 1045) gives 1.13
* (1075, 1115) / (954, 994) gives 1.14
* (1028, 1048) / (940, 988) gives 0.95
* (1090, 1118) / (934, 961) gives 1.12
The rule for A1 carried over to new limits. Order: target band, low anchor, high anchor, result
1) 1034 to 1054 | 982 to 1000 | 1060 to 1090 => 4.0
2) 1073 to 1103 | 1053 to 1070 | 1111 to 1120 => -4.6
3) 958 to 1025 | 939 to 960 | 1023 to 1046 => -1.3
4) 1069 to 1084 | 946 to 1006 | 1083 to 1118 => 1.9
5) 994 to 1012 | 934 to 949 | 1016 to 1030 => -1.2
